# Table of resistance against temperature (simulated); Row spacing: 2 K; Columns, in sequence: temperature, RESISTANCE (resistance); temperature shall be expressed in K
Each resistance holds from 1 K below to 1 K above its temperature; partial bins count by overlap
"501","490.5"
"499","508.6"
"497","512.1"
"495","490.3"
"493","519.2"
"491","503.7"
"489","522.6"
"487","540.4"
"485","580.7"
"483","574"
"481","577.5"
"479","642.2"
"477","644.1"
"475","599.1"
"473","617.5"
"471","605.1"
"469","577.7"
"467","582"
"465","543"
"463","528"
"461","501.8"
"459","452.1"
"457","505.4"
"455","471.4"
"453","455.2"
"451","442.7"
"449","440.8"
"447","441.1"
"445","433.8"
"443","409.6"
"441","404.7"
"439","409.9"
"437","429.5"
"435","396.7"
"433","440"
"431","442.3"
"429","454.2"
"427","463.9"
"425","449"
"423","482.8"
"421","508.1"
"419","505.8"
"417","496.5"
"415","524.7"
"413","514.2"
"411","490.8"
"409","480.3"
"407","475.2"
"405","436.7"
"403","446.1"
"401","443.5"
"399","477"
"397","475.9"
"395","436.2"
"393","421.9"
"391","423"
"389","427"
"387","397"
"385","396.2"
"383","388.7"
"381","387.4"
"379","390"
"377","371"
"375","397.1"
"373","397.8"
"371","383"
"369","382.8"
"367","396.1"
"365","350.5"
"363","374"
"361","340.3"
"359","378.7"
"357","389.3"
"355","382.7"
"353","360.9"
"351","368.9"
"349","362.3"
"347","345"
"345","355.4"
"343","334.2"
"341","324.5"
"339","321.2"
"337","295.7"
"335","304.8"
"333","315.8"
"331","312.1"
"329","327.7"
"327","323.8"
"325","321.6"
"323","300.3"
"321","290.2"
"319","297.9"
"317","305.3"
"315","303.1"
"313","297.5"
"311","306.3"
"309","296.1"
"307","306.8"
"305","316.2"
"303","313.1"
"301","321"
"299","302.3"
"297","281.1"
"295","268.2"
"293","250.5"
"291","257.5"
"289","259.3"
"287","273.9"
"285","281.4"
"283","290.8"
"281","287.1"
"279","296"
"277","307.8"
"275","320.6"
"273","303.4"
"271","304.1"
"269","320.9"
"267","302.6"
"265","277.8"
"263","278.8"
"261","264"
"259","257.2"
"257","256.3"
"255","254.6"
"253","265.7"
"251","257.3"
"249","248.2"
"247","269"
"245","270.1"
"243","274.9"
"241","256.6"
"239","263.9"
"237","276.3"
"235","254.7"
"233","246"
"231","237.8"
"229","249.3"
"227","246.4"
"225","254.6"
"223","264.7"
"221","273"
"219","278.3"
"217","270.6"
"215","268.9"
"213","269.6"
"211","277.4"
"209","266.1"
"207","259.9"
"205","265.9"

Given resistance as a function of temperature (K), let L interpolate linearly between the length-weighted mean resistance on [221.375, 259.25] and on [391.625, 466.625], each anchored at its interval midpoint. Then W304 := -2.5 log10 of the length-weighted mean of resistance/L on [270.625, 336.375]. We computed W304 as 0.10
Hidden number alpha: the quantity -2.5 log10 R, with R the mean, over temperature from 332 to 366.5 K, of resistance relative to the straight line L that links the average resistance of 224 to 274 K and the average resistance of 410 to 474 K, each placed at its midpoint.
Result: 0.09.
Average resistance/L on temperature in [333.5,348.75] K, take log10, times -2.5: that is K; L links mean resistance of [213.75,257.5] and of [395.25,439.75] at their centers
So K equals 0.16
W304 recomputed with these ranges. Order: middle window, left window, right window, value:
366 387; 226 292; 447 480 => 0.09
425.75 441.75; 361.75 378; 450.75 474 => 0.12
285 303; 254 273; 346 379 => 0.11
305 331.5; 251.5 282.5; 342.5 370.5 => 0.09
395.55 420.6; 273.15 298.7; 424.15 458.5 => -0.18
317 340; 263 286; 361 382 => 0.11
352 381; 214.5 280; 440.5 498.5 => 0.08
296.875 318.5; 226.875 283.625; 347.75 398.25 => 0.07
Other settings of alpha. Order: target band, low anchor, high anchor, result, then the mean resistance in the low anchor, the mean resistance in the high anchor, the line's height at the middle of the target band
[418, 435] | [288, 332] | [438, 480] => 0.00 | 298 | 510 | 464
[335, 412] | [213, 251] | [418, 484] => 0.06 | 261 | 498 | 414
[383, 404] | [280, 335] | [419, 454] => -0.10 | 297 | 443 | 394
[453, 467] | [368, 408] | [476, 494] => 0.05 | 418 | 567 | 529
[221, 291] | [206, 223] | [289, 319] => 0.03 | 270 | 294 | 281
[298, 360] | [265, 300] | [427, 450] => 0.02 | 288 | 429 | 330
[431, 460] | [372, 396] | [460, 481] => 0.21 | 403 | 584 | 531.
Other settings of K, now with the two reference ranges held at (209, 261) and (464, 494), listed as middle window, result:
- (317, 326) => 0.23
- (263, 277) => 0.01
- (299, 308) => 0.12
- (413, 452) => 0.14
